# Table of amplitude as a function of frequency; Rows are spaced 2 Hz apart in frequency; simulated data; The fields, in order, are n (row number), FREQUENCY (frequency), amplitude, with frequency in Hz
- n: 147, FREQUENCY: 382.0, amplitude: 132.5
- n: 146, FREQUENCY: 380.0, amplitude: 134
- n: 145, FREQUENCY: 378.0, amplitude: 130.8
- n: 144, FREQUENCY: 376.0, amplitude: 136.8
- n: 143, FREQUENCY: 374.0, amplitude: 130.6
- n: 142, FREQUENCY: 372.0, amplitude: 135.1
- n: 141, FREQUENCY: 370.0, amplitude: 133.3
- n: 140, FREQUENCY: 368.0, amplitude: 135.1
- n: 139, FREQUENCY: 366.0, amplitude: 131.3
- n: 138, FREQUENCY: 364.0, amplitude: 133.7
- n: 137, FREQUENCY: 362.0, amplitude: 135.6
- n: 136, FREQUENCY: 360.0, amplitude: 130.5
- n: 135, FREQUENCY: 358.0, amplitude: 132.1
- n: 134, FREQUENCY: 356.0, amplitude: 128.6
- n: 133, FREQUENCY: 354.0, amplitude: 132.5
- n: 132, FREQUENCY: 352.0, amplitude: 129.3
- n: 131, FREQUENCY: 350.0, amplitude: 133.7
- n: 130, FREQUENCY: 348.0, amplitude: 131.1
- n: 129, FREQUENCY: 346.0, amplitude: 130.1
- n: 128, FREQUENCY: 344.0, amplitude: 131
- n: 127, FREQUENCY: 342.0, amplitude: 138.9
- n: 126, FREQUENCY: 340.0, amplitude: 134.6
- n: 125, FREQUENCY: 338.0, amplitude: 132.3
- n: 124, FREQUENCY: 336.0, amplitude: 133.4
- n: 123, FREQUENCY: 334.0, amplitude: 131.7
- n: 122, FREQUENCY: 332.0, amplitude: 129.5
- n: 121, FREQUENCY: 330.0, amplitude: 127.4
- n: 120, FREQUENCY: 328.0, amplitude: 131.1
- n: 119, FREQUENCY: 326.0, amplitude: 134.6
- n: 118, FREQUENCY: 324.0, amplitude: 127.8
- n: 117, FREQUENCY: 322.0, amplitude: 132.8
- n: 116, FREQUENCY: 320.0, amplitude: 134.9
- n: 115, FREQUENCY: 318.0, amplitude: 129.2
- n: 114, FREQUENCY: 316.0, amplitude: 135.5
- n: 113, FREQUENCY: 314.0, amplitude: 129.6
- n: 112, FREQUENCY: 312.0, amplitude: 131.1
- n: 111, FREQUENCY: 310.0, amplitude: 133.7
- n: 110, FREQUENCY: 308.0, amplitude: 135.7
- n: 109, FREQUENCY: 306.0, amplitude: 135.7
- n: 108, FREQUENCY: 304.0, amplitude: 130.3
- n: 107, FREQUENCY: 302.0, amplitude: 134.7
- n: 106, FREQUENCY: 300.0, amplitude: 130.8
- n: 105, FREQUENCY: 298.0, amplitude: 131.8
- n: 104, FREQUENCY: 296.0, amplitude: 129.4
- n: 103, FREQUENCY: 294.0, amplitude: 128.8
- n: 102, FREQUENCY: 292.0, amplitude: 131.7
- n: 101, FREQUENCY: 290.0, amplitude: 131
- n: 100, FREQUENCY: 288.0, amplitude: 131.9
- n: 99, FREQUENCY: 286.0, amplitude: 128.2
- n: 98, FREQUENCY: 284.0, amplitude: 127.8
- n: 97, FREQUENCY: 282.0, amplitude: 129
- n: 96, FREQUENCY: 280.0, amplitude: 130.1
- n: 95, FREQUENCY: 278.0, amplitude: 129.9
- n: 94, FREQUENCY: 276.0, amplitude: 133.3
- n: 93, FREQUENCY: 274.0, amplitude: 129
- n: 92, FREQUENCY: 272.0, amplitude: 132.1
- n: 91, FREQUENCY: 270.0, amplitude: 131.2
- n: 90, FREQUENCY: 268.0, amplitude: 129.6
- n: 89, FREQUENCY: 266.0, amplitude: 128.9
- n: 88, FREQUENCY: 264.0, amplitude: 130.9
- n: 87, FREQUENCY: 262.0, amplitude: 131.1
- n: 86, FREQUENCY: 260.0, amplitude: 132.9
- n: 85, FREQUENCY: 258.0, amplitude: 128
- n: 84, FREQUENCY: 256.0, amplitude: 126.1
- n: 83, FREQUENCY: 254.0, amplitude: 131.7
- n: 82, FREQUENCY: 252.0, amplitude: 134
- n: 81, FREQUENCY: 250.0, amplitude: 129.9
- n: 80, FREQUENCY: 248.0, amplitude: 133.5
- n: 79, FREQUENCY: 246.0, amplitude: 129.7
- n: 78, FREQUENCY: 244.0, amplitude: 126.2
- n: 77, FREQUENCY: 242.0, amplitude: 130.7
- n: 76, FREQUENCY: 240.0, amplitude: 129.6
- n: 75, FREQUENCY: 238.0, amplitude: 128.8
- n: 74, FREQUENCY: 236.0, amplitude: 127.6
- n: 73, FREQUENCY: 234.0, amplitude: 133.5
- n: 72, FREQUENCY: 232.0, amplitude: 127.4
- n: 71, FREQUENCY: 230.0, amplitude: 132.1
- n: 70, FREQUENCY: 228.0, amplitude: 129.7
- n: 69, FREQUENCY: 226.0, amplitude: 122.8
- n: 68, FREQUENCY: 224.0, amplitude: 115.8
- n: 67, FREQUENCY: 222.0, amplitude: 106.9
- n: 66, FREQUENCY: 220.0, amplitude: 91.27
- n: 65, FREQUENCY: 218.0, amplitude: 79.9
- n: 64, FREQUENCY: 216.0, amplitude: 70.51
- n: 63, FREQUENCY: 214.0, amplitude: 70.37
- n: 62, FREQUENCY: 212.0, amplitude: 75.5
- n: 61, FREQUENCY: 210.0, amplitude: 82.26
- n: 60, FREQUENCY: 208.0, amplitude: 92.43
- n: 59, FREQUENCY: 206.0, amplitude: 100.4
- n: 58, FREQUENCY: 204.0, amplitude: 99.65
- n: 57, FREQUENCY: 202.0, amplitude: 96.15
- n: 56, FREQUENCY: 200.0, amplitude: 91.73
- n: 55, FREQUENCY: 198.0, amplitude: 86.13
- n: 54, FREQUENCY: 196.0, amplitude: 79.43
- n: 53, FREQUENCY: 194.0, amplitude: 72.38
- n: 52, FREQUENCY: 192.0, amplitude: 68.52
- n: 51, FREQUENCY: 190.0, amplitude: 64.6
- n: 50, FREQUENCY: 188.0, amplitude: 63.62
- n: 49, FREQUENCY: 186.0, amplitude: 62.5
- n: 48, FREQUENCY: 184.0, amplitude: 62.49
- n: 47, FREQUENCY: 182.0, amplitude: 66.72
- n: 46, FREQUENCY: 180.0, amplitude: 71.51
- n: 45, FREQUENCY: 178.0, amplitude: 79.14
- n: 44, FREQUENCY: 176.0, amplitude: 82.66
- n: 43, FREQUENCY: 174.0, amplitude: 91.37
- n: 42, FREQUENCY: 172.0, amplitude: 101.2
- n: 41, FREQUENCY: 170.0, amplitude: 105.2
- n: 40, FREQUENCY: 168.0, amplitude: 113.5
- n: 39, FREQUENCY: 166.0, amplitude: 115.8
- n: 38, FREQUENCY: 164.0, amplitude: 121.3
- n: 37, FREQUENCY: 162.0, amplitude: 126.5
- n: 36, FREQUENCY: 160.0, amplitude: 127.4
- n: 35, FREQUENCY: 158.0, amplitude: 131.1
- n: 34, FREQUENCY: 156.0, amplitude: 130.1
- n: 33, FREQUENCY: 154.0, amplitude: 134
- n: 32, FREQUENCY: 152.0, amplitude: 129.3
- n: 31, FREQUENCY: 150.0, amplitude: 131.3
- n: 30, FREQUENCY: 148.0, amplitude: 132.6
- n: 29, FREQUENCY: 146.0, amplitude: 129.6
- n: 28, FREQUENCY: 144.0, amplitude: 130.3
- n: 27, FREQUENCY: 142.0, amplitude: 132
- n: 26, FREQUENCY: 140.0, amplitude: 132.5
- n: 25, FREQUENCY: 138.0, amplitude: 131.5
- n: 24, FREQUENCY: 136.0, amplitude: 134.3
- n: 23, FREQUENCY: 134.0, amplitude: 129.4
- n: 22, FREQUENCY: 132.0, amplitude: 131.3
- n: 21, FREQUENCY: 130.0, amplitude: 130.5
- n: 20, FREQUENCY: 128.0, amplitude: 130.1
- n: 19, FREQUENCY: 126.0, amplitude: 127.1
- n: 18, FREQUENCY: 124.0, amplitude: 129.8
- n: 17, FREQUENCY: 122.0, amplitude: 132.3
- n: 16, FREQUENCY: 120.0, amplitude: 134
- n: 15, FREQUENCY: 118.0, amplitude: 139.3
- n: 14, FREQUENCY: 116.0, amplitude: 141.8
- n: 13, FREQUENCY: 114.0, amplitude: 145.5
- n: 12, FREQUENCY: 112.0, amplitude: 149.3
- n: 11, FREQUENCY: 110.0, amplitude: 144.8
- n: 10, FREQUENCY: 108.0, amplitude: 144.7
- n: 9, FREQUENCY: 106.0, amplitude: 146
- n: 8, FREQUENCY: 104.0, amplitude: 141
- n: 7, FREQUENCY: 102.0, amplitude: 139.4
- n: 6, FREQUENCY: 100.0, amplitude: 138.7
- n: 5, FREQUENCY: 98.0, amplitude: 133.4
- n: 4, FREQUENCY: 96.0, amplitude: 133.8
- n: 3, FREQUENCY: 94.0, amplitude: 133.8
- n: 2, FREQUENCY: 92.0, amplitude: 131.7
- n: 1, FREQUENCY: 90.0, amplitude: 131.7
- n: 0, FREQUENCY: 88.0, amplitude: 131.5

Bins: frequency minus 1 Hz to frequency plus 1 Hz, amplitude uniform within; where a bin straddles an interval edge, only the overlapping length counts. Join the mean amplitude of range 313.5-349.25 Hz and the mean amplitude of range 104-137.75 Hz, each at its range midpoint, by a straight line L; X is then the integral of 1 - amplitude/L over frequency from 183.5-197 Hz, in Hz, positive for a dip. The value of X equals 6.7 Hz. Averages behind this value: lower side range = 137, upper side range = 132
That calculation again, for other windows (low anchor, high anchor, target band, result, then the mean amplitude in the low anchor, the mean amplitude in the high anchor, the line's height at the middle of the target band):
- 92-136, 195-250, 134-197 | 9.4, 137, 107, 123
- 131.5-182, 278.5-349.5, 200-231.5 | 6.4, 118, 132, 123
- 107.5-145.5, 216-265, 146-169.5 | 1.0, 135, 123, 132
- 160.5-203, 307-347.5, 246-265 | -3.6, 87.3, 132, 110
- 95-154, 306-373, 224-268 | 1.4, 135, 132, 134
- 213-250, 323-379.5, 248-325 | -4.7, 116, 132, 124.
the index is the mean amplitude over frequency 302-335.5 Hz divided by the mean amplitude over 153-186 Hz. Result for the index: 1.29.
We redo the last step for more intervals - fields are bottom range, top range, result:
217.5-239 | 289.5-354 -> 1.11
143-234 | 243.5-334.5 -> 1.31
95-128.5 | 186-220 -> 0.58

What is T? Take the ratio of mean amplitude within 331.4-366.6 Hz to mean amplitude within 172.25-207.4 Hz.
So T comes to 1.67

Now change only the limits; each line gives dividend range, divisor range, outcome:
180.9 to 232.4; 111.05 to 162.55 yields 0.67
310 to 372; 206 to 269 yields 1.13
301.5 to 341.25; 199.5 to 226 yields 1.45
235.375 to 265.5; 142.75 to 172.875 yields 1.05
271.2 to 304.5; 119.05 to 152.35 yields 1.00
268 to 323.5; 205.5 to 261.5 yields 1.14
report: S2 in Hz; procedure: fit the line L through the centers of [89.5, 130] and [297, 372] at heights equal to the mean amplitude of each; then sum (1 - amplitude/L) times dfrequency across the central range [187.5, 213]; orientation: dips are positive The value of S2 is 9.88 Hz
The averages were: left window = 137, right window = 132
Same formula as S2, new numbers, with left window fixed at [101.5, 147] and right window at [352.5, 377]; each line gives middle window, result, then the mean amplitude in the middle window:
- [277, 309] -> 0.65 Hz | 131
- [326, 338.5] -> 0.20 Hz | 131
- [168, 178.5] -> 3.16 Hz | 94.6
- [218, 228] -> 1.96 Hz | 108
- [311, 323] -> 0.11 Hz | 132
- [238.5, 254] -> 0.44 Hz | 131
